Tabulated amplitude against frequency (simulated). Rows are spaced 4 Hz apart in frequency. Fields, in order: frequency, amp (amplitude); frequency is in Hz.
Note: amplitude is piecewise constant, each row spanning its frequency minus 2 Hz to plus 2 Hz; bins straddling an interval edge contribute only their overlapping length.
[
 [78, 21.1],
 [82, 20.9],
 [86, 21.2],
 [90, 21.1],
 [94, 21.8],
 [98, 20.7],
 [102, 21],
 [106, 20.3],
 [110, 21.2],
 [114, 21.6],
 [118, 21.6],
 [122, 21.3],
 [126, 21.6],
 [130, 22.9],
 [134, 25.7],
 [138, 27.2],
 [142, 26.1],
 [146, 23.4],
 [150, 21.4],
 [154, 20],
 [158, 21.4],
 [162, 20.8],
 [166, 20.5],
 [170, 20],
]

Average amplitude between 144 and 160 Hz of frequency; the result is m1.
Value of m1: 21.5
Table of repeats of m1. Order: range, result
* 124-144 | 24.7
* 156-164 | 21.1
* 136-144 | 26.6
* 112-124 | 21.5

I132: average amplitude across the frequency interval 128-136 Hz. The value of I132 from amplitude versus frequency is 24.3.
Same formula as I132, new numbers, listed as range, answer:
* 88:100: 21.2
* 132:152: 24.8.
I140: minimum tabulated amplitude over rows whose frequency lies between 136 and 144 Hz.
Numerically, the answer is 26.1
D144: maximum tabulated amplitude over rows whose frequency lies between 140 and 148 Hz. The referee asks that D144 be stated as 26.1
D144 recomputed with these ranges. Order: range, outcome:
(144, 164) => 23.4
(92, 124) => 21.8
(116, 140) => 27.2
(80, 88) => 21.2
